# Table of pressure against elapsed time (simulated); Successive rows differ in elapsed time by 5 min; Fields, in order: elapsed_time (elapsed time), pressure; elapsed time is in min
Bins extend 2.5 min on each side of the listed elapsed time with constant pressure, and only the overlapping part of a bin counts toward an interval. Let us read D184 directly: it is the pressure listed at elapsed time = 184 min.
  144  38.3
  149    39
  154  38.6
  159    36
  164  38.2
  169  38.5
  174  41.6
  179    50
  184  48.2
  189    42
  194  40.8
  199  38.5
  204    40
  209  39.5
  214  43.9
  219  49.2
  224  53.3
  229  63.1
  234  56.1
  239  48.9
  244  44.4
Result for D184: 48.2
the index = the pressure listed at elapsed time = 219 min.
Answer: 49.2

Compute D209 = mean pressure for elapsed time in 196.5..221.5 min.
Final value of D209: 42.2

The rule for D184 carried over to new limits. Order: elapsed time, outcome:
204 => 40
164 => 38.2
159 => 36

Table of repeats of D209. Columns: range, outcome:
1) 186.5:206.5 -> 40.3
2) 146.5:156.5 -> 38.8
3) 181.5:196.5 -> 43.7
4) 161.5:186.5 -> 43.3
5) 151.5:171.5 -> 37.8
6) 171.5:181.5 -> 45.8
